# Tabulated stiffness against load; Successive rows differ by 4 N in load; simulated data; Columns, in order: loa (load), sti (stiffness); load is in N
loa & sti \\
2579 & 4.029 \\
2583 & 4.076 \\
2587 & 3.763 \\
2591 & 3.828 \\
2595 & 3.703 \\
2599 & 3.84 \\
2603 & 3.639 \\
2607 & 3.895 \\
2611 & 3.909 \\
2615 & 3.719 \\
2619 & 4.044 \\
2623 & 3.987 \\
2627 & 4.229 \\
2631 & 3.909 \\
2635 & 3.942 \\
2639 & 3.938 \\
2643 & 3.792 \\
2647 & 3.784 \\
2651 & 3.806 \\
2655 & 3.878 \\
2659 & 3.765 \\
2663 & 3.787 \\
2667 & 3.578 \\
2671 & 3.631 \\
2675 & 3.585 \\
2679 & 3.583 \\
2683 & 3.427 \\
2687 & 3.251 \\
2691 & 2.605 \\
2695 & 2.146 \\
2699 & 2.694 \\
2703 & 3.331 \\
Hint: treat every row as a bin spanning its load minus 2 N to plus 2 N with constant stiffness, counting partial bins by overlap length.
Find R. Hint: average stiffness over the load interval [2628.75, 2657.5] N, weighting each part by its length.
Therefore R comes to 3.87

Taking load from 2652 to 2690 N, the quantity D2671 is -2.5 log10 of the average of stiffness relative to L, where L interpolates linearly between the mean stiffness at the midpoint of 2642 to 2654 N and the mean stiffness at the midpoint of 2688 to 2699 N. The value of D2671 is -0.146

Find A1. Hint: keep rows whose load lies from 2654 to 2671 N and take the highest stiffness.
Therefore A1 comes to 3.878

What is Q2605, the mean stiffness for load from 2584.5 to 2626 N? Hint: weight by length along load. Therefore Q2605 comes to 3.85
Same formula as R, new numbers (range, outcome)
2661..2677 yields 3.65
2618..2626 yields 4.04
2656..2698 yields 3.33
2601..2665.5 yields 3.87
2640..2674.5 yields 3.75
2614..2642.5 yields 3.97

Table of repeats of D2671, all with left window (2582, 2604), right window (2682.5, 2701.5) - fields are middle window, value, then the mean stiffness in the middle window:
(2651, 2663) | -0.21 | 3.81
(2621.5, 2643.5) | -0.17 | 3.98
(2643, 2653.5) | -0.17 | 3.8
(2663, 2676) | -0.20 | 3.63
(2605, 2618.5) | -0.07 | 3.86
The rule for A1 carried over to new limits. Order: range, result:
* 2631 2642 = 3.942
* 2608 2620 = 4.044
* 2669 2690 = 3.631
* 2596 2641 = 4.229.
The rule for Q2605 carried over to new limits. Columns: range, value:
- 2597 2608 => 3.78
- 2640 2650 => 3.8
